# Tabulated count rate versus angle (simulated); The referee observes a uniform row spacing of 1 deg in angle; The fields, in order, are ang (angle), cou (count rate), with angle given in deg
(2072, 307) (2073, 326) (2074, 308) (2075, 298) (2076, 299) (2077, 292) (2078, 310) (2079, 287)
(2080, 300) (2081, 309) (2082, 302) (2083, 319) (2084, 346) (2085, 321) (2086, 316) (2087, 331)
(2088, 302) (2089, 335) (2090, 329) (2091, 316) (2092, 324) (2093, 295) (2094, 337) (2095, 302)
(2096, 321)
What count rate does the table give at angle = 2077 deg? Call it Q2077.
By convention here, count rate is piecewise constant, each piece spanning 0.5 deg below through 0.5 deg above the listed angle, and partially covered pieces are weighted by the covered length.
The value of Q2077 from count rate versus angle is 292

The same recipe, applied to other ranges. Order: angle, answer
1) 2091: 316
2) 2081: 309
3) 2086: 316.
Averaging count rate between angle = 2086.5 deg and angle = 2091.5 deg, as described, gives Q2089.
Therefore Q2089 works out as 323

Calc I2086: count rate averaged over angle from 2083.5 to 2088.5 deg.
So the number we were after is 323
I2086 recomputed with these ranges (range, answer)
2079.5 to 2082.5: 304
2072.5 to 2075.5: 311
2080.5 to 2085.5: 319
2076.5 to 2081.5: 300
